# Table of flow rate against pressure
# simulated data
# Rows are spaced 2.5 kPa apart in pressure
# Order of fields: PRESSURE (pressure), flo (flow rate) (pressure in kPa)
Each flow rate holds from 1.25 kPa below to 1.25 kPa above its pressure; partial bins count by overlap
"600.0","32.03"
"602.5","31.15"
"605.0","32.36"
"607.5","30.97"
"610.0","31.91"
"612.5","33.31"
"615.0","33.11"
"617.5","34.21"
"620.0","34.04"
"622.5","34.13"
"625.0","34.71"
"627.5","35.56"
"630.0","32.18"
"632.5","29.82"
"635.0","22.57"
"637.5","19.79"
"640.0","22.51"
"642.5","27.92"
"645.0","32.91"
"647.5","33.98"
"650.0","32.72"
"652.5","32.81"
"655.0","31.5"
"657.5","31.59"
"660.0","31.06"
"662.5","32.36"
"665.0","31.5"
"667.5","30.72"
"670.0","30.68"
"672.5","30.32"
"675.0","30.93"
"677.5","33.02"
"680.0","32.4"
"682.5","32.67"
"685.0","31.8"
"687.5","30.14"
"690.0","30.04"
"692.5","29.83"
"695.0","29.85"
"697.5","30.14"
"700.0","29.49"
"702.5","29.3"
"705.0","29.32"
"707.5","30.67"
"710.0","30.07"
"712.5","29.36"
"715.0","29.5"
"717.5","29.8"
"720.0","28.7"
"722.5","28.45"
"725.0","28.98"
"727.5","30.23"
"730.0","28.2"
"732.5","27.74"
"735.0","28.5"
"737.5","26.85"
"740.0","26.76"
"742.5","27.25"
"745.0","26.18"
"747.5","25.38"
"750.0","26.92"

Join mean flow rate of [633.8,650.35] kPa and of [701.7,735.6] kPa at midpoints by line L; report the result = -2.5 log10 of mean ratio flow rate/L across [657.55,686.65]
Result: -0.130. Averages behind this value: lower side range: 27.2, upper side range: 29.2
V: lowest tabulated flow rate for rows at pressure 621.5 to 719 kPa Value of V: 19.79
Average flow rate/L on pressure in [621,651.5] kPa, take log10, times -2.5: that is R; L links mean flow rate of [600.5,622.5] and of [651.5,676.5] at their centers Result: 0.07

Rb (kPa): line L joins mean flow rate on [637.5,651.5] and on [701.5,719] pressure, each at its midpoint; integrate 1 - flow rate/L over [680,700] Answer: -0.8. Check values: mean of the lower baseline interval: 29.1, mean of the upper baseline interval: 29.7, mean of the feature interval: 30.7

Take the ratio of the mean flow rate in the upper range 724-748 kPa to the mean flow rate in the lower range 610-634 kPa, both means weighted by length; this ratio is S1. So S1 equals 0.83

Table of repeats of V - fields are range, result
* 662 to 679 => 30.32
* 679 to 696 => 29.83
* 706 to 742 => 26.76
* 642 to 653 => 27.92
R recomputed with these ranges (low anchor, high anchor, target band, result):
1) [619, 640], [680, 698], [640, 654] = -0.04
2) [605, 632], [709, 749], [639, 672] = 0.02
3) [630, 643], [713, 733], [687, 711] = -0.07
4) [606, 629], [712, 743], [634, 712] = 0.03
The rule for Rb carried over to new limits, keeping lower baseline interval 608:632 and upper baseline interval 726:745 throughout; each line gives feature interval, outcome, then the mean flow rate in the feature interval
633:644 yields 2.9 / 23.9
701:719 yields -0.4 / 29.7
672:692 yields -0.6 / 31.4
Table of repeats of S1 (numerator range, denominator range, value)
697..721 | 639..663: 0.96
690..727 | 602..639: 0.95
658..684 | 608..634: 0.95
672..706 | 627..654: 1.05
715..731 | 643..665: 0.90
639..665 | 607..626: 0.93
